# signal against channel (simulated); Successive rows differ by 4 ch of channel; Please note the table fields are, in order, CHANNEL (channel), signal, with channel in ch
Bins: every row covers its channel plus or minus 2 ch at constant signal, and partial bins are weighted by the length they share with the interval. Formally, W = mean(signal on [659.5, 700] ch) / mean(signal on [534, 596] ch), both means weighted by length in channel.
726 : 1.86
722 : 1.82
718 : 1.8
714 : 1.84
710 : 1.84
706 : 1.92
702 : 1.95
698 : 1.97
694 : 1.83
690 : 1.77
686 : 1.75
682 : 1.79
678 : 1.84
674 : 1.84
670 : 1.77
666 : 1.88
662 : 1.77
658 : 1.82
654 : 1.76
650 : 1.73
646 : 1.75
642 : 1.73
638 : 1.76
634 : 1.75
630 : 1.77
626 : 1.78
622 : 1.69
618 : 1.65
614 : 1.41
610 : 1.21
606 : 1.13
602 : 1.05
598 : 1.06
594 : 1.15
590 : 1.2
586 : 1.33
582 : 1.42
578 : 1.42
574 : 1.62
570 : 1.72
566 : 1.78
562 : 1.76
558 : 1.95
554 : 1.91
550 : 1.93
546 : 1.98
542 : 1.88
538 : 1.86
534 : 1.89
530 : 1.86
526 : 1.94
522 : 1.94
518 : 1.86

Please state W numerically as 1.09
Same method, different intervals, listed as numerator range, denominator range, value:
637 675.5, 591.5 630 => 1.30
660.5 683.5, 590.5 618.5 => 1.50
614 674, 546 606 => 1.15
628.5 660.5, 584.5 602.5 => 1.51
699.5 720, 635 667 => 1.06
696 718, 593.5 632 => 1.35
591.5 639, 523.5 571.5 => 0.77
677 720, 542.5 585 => 1.06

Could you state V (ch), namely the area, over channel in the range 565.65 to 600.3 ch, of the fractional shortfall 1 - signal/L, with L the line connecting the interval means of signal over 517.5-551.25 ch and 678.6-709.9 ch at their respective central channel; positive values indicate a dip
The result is 9.2 ch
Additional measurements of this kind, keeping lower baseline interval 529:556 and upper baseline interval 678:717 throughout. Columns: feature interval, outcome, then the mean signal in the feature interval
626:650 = 1.51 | 1.75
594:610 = 6.61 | 1.1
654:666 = 0.38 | 1.8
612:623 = 1.78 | 1.57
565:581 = 2.37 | 1.61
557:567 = 0.39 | 1.82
